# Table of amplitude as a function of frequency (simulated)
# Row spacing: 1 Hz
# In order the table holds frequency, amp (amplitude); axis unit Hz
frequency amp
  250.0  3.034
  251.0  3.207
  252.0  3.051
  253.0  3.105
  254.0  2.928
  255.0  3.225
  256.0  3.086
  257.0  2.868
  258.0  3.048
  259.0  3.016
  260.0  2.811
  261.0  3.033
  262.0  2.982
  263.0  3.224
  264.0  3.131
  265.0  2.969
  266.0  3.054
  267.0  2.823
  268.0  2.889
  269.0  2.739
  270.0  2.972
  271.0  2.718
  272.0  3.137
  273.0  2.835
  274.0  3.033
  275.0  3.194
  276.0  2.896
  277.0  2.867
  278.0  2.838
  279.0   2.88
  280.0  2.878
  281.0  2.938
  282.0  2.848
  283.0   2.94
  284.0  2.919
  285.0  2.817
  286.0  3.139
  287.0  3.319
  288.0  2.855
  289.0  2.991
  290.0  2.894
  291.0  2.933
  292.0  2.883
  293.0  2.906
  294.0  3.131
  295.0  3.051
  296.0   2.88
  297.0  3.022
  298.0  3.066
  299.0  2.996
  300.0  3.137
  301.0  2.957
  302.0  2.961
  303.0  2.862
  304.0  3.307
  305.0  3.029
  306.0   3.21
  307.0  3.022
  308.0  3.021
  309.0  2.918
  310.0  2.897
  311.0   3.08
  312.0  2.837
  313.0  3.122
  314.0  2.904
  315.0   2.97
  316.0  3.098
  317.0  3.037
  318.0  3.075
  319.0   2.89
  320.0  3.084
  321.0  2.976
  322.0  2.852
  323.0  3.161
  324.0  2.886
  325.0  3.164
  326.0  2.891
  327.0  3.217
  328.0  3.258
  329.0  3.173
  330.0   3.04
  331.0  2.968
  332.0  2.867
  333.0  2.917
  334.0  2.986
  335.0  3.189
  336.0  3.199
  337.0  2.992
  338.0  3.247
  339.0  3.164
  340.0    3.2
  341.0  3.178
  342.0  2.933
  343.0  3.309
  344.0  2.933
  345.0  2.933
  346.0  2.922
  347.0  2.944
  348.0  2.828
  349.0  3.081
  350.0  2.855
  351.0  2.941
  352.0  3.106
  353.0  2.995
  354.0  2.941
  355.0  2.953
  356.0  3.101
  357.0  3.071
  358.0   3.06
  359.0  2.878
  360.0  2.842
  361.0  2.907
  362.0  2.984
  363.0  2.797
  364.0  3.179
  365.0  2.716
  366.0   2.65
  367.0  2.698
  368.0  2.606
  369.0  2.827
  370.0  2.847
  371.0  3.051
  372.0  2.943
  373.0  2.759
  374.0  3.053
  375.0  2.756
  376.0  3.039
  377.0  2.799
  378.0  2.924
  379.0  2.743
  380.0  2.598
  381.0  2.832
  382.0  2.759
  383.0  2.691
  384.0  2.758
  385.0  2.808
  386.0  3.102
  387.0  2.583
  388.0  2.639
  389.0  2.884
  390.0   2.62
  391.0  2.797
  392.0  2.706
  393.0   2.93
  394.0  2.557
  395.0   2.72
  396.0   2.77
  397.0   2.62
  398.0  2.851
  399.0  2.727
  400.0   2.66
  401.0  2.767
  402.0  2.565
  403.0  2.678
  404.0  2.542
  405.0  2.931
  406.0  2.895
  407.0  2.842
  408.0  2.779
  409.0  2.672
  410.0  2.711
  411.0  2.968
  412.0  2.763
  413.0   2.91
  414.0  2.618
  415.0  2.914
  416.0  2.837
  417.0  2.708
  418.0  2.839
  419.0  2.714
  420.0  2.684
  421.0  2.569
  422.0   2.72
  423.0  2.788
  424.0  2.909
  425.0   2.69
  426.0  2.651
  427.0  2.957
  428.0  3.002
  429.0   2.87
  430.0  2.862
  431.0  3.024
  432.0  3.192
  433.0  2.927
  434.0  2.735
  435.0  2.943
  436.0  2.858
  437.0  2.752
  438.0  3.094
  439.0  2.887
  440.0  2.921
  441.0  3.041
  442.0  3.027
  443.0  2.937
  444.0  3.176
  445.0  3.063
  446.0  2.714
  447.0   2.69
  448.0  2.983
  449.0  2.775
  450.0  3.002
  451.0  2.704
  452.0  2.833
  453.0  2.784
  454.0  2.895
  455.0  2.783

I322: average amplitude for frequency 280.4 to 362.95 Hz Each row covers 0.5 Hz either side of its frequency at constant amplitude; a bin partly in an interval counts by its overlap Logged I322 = 3.01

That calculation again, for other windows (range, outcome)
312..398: 2.93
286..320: 3.01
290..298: 2.97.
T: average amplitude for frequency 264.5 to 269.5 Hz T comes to 2.89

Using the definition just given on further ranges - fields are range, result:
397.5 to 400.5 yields 2.75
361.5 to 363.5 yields 2.89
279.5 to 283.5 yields 2.9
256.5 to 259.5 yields 2.98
